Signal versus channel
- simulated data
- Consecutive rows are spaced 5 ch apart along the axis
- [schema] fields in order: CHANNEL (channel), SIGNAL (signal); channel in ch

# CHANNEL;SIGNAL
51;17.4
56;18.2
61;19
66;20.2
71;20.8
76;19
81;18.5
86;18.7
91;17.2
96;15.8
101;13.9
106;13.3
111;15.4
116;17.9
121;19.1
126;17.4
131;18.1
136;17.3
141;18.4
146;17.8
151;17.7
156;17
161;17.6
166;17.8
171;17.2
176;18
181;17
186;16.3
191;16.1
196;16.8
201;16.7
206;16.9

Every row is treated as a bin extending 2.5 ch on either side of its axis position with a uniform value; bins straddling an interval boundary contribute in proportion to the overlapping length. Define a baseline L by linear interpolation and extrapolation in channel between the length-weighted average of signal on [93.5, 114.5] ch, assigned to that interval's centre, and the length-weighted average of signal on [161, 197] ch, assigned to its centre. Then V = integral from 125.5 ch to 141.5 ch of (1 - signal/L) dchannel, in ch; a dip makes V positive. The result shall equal -2.1 ch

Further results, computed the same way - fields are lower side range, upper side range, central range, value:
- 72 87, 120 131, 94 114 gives 4.2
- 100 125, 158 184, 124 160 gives -1.8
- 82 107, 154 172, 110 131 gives -1.4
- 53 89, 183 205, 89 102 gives 2.0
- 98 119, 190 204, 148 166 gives -1.7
